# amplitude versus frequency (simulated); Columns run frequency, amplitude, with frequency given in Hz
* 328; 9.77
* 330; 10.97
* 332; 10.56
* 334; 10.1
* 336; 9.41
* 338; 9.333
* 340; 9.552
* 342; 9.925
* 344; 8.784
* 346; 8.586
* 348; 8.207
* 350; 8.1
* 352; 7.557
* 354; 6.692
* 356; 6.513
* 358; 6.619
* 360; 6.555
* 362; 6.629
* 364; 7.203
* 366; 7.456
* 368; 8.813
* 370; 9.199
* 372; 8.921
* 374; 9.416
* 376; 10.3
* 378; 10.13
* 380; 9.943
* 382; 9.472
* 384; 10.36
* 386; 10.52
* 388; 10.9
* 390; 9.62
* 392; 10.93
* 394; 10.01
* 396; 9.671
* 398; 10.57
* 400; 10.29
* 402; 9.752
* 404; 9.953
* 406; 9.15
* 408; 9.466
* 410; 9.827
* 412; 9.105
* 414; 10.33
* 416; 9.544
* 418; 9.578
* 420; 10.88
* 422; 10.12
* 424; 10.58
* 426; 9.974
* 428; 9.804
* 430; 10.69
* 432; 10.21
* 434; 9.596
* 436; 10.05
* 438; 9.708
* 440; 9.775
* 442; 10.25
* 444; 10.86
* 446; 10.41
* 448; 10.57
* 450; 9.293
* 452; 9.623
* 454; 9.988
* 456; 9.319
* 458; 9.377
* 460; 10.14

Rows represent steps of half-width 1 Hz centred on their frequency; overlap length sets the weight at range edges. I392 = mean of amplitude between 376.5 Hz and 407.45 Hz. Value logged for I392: 10.1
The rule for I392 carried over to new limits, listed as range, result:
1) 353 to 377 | 7.86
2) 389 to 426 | 9.97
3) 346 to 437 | 9.31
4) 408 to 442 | 9.98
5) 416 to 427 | 10.2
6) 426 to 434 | 10.1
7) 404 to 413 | 9.45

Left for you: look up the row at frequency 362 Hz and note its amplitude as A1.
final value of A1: 6.629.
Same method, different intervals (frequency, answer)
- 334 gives 10.1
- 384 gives 10.36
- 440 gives 9.775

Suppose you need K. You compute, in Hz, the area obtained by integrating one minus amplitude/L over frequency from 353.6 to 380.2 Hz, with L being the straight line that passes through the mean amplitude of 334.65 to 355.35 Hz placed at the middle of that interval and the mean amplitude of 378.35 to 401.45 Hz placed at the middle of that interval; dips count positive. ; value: 3.6 Hz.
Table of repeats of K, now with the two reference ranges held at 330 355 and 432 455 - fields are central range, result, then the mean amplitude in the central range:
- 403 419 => 0.11 Hz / 9.62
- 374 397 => -1.74 Hz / 10.1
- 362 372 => 1.24 Hz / 8.09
